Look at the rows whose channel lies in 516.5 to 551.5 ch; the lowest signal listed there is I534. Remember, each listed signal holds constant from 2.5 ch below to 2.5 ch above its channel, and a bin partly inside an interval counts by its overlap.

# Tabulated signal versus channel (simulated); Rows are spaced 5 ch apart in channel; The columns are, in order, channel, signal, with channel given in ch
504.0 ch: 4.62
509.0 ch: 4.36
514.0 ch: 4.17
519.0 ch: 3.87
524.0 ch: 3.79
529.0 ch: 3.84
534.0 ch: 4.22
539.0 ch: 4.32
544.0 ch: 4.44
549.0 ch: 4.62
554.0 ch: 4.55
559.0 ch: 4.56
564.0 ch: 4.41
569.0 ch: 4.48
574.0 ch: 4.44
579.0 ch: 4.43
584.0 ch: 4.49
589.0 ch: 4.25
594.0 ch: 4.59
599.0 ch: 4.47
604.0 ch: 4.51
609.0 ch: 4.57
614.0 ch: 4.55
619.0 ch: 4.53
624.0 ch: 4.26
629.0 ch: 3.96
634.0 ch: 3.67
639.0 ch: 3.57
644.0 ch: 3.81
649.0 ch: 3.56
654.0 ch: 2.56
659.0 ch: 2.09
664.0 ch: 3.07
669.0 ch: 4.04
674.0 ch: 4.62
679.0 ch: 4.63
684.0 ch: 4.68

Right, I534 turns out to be 3.79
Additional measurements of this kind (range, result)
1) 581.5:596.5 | 4.25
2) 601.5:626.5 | 4.26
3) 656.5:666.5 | 2.09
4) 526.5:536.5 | 3.84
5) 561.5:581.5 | 4.41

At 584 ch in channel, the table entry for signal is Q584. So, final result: 4.49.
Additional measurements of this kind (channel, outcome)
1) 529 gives 3.84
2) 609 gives 4.57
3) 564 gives 4.41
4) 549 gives 4.62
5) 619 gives 4.53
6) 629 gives 3.96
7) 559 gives 4.56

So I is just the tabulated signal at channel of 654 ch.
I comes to 2.56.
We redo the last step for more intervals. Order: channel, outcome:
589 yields 4.25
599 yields 4.47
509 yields 4.36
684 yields 4.68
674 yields 4.62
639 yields 3.57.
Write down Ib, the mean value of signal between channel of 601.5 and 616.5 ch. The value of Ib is 4.54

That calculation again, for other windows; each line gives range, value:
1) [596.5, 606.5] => 4.49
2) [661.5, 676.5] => 3.91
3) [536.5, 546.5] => 4.38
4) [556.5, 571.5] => 4.48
